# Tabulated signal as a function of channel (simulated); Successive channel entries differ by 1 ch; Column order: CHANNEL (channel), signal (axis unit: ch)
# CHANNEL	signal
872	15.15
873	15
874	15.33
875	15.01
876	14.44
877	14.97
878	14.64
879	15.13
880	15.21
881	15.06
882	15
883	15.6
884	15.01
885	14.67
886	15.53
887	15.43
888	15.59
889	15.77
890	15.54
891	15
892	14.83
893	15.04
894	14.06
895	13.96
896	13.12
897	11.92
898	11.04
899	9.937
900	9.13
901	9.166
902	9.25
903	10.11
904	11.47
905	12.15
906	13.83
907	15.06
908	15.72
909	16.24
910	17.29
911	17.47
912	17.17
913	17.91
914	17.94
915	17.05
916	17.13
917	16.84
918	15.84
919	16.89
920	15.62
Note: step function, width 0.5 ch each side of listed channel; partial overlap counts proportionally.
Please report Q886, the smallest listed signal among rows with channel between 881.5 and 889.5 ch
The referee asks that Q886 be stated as 14.67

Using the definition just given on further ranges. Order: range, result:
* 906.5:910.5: 15.06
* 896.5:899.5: 9.937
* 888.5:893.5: 14.83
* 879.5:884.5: 15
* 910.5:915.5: 17.05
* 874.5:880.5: 14.44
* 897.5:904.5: 9.13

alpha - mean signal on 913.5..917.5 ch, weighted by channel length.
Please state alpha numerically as 17.2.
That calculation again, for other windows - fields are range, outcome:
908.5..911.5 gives 17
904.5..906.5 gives 13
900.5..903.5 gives 9.51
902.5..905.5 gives 11.2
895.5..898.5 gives 12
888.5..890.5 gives 15.7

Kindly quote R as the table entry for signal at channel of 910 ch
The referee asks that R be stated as 17.29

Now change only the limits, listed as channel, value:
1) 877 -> 14.97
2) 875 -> 15.01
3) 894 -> 14.06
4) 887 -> 15.43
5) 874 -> 15.33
